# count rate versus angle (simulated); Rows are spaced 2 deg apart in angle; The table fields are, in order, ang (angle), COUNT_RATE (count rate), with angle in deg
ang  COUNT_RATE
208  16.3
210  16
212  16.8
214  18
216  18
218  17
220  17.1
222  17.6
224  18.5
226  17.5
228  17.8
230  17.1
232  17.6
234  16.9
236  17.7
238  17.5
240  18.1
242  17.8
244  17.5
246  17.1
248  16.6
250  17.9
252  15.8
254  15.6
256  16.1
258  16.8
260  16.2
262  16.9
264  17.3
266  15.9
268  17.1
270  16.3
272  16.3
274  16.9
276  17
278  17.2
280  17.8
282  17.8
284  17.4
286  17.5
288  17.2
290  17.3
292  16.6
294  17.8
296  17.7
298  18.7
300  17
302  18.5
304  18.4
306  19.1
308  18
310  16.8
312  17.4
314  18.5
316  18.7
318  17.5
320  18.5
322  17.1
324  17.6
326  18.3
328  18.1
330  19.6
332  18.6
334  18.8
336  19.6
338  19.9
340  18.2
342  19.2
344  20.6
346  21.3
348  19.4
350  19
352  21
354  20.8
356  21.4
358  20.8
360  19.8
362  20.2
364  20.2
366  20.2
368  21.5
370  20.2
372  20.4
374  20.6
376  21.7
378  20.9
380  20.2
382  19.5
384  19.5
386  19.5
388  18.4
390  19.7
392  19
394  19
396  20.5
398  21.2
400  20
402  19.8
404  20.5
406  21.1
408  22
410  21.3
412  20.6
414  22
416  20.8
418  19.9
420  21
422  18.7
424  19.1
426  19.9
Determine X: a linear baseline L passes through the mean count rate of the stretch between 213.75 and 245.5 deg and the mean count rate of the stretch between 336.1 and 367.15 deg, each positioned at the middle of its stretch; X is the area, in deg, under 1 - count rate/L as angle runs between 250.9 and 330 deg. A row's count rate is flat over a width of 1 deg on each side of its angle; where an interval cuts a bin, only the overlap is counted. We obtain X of 6.2 deg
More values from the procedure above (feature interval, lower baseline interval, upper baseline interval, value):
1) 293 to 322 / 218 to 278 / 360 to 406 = 0.6 deg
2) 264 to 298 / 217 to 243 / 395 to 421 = 2.4 deg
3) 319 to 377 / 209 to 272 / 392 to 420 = -1.1 deg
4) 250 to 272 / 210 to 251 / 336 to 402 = 1.9 deg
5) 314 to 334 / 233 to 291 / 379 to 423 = 0.2 deg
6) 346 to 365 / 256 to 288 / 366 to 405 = -1.1 deg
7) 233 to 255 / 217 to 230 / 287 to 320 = 0.6 deg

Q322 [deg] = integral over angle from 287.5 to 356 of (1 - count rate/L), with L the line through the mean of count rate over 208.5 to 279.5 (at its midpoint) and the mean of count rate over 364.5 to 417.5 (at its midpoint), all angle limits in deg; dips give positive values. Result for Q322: 0.8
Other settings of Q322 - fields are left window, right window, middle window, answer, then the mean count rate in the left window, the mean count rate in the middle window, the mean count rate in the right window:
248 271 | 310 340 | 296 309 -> -0.4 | 16.5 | 18.2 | 18.4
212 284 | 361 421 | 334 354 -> -0.5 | 17.1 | 19.8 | 20.4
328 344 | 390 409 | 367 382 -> -0.6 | 19.2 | 20.7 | 20.3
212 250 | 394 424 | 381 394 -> 0.6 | 17.5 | 19.2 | 20.6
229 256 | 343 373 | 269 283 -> 0.8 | 17.1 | 17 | 20.5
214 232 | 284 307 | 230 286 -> 2.1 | 17.6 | 17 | 17.8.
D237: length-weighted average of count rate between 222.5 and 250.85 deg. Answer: 17.5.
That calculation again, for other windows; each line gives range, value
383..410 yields 20.1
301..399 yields 19.4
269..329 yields 17.6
